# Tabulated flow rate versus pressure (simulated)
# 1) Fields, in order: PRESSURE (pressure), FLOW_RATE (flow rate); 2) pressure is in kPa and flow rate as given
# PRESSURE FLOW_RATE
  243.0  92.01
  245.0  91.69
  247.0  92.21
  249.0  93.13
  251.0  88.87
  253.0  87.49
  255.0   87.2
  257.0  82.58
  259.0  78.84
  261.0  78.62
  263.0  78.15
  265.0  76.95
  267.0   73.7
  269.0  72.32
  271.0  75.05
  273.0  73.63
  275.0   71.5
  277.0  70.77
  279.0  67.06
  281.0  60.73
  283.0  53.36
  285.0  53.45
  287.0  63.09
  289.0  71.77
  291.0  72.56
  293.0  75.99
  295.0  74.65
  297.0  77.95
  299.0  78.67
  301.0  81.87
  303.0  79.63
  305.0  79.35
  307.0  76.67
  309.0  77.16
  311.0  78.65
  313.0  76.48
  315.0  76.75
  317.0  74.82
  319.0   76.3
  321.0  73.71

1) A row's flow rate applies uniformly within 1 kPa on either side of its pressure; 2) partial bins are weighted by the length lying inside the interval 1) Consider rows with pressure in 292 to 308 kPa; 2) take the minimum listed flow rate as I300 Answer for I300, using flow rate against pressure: 74.65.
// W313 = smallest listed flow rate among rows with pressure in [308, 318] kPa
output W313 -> 74.82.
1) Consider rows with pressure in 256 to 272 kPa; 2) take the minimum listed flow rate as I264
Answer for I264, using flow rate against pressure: 72.32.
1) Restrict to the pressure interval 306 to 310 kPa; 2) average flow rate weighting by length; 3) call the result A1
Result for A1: 76.9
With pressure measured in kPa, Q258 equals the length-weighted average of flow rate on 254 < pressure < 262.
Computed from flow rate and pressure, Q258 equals 81.8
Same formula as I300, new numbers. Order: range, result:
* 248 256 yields 87.2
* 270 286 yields 53.36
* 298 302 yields 78.67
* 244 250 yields 91.69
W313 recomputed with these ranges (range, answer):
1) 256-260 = 78.84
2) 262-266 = 76.95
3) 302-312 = 76.67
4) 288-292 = 71.77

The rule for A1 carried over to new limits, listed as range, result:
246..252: 91.4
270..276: 73.4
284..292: 65.2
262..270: 75.3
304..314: 77.7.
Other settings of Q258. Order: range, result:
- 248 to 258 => 87.9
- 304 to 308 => 78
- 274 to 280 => 69.8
